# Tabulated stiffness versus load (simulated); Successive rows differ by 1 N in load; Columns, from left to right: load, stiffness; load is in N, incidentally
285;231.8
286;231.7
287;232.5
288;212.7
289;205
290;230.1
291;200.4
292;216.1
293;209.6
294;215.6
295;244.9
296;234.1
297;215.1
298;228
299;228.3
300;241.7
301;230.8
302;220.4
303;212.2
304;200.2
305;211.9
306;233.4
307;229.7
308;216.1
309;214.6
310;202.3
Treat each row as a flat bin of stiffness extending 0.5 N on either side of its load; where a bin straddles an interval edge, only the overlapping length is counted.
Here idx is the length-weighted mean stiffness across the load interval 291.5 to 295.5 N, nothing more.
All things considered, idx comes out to 222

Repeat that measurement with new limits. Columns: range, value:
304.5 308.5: 223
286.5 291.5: 216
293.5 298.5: 228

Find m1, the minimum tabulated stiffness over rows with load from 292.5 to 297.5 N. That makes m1 209.6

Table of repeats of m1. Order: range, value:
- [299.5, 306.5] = 200.2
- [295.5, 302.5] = 215.1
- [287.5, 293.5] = 200.4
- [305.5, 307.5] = 229.7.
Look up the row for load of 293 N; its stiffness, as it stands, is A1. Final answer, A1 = 209.6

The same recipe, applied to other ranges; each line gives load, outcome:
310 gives 202.3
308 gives 216.1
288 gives 212.7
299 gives 228.3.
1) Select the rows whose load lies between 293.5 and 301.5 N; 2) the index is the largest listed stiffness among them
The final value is 244.9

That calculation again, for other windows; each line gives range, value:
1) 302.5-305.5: 212.2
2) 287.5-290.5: 230.1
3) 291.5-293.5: 216.1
